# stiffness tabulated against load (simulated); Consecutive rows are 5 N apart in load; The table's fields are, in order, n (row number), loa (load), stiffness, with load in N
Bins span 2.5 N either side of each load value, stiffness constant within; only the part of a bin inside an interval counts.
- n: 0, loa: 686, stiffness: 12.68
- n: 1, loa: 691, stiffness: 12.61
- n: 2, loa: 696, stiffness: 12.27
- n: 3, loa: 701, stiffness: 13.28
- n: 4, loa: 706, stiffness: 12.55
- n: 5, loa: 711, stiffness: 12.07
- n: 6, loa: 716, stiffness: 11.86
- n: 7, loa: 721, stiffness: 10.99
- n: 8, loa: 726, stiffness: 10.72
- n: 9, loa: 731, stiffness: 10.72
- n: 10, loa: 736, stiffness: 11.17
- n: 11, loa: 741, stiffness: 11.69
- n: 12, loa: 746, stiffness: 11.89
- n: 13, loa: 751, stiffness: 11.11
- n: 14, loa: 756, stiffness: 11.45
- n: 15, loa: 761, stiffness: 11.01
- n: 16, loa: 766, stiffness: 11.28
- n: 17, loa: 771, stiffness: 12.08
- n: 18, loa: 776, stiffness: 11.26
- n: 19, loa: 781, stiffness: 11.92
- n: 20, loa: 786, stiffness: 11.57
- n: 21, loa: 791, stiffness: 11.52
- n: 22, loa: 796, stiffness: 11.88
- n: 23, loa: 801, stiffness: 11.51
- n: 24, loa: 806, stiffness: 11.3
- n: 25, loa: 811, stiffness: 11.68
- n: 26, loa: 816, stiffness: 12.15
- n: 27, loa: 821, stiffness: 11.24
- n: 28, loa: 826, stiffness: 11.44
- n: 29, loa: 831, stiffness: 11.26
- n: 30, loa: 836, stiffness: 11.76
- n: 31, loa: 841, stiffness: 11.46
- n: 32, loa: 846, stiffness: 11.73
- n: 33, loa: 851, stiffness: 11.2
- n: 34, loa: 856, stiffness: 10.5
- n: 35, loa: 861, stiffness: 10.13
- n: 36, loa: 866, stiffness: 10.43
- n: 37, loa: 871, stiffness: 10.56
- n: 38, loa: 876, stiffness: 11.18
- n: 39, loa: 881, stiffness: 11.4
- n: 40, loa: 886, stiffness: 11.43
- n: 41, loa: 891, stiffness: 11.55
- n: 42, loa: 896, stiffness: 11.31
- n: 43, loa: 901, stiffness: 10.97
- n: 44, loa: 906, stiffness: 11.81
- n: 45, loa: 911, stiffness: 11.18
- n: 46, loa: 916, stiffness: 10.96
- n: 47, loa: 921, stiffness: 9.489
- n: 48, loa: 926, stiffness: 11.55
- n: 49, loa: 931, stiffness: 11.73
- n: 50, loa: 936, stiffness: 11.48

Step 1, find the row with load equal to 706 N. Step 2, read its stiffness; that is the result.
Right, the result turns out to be 12.55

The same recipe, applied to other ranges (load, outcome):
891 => 11.55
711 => 12.07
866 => 10.43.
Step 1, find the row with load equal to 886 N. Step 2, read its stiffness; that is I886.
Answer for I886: 11.43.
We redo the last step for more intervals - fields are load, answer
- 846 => 11.73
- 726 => 10.72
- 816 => 12.15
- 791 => 11.52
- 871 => 10.56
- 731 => 10.72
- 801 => 11.51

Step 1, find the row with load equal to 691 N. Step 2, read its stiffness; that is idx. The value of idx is 12.61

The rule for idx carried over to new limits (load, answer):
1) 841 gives 11.46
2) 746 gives 11.89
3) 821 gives 11.24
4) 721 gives 10.99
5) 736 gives 11.17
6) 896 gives 11.31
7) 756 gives 11.45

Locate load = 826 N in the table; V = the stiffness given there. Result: 11.44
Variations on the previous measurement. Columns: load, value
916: 10.96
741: 11.69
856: 10.5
